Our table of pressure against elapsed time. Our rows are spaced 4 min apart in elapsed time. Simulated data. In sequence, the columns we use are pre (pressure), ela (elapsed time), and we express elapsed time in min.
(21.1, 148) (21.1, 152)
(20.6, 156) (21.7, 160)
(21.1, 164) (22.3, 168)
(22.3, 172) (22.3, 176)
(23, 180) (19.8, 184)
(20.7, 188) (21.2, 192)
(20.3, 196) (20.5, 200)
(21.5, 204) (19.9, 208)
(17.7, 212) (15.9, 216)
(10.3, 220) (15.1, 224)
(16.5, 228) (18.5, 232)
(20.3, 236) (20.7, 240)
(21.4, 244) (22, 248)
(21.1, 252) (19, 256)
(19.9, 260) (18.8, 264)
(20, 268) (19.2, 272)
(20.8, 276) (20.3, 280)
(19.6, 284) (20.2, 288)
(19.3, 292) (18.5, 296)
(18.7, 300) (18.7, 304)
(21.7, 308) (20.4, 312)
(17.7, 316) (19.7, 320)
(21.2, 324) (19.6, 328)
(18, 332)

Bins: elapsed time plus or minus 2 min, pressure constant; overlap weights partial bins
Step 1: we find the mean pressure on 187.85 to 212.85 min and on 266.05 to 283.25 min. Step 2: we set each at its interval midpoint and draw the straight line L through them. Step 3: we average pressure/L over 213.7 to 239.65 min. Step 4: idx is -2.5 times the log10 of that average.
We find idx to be 0.23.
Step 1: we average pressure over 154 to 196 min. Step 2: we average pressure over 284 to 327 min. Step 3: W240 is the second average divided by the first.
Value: 0.9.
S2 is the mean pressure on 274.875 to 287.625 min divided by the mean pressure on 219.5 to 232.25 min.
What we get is 1.33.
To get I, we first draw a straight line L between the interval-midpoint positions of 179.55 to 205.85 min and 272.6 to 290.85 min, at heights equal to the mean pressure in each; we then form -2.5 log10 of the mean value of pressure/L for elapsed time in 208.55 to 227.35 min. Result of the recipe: 0.33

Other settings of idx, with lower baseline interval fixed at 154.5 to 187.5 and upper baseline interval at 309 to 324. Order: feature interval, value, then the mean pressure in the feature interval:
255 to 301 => 0.04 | 19.6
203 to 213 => 0.07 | 19.7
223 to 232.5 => 0.25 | 16.6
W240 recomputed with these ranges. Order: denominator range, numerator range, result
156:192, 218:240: 0.77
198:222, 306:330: 1.14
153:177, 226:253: 0.92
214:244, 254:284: 1.15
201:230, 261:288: 1.18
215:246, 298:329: 1.13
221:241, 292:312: 1.10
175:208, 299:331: 0.94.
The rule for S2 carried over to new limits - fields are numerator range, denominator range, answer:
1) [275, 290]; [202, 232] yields 1.20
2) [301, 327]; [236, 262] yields 0.96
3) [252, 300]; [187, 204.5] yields 0.94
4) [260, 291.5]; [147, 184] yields 0.92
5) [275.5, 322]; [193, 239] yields 1.09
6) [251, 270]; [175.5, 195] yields 0.93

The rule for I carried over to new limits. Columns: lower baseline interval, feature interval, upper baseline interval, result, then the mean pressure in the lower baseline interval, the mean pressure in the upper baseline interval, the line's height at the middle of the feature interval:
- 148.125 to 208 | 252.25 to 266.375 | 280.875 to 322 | 0.03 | 21.3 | 19.5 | 20.1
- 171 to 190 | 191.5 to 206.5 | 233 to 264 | 0.02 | 21.6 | 20.4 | 21.3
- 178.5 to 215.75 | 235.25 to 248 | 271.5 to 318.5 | -0.06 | 20.3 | 19.6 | 20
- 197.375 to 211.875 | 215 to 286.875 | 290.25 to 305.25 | 0.03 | 20.2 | 18.8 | 19.5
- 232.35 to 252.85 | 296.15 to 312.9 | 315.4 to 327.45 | 0.02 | 20.9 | 19.8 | 20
